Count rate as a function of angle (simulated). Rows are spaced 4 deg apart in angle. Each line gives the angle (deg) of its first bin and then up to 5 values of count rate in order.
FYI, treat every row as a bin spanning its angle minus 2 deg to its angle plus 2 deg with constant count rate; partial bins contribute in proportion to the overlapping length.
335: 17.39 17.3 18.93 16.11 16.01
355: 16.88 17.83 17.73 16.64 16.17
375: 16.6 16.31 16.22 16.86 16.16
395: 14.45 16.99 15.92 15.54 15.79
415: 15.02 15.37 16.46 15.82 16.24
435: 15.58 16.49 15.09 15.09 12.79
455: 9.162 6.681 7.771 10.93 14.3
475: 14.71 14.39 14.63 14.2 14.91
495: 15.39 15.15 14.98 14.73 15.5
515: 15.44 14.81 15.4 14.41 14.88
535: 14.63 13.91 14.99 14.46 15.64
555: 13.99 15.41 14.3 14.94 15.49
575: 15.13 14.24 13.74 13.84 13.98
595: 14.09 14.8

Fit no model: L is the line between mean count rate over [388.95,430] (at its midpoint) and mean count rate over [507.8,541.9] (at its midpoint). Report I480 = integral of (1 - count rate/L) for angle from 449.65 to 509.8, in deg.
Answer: 8.6 deg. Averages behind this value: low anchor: 15.8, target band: 13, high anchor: 14.9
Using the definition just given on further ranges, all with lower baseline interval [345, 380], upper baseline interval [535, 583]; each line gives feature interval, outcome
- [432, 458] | 3.36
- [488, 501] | 0.25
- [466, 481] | 1.76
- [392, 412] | 0.68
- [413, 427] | 0.42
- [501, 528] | 0.20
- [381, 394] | 0.15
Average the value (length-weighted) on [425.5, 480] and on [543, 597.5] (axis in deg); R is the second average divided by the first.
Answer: 1.1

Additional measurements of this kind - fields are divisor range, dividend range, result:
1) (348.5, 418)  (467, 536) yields 0.91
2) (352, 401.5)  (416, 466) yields 0.82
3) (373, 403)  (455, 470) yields 0.55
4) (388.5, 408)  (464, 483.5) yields 0.85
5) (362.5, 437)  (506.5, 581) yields 0.92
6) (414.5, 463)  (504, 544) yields 1.07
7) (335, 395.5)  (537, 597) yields 0.87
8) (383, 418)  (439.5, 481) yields 0.77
